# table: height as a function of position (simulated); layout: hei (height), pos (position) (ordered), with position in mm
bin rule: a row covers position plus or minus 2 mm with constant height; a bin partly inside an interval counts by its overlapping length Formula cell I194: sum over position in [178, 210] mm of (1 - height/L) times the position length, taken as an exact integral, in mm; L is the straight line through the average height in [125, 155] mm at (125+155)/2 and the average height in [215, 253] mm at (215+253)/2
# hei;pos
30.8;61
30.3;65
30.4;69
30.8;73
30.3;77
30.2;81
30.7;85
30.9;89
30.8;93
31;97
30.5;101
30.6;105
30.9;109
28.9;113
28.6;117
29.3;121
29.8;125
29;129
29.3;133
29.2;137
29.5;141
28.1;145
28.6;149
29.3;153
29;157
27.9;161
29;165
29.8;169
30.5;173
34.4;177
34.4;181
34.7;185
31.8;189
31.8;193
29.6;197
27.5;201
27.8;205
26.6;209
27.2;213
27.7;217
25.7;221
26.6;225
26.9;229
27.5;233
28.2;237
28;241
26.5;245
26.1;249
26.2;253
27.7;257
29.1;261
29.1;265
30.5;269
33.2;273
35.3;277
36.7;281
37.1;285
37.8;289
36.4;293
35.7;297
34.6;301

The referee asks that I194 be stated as -3.3 mm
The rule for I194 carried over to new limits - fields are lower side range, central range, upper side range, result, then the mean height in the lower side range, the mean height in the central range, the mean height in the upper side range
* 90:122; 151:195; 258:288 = 0.2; 30.1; 31.1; 33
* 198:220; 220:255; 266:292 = 4.1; 27.4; 26.9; 34.9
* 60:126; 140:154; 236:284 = 0.6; 30.3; 28.8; 29.9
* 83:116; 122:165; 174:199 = 3.6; 30.5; 29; 32.7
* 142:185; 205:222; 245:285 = 1.9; 30.3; 27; 30.6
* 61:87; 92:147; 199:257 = -0.3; 30.5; 29.7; 27.1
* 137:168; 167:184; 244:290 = -1.8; 28.8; 32.4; 31.2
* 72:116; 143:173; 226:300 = 1.7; 30.5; 28.9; 31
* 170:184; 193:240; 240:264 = 3.7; 33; 27.6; 27.3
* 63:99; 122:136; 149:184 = 0.6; 30.6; 29.4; 30.5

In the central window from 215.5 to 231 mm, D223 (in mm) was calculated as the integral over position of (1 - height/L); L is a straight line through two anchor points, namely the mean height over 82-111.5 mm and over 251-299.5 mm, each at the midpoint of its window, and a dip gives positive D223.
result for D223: 2.7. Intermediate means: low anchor 30.7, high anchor 32.9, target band 26.7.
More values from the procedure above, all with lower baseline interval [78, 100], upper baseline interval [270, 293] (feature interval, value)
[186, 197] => 0.58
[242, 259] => 4.02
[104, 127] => 1.28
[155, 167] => 1.46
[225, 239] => 2.88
